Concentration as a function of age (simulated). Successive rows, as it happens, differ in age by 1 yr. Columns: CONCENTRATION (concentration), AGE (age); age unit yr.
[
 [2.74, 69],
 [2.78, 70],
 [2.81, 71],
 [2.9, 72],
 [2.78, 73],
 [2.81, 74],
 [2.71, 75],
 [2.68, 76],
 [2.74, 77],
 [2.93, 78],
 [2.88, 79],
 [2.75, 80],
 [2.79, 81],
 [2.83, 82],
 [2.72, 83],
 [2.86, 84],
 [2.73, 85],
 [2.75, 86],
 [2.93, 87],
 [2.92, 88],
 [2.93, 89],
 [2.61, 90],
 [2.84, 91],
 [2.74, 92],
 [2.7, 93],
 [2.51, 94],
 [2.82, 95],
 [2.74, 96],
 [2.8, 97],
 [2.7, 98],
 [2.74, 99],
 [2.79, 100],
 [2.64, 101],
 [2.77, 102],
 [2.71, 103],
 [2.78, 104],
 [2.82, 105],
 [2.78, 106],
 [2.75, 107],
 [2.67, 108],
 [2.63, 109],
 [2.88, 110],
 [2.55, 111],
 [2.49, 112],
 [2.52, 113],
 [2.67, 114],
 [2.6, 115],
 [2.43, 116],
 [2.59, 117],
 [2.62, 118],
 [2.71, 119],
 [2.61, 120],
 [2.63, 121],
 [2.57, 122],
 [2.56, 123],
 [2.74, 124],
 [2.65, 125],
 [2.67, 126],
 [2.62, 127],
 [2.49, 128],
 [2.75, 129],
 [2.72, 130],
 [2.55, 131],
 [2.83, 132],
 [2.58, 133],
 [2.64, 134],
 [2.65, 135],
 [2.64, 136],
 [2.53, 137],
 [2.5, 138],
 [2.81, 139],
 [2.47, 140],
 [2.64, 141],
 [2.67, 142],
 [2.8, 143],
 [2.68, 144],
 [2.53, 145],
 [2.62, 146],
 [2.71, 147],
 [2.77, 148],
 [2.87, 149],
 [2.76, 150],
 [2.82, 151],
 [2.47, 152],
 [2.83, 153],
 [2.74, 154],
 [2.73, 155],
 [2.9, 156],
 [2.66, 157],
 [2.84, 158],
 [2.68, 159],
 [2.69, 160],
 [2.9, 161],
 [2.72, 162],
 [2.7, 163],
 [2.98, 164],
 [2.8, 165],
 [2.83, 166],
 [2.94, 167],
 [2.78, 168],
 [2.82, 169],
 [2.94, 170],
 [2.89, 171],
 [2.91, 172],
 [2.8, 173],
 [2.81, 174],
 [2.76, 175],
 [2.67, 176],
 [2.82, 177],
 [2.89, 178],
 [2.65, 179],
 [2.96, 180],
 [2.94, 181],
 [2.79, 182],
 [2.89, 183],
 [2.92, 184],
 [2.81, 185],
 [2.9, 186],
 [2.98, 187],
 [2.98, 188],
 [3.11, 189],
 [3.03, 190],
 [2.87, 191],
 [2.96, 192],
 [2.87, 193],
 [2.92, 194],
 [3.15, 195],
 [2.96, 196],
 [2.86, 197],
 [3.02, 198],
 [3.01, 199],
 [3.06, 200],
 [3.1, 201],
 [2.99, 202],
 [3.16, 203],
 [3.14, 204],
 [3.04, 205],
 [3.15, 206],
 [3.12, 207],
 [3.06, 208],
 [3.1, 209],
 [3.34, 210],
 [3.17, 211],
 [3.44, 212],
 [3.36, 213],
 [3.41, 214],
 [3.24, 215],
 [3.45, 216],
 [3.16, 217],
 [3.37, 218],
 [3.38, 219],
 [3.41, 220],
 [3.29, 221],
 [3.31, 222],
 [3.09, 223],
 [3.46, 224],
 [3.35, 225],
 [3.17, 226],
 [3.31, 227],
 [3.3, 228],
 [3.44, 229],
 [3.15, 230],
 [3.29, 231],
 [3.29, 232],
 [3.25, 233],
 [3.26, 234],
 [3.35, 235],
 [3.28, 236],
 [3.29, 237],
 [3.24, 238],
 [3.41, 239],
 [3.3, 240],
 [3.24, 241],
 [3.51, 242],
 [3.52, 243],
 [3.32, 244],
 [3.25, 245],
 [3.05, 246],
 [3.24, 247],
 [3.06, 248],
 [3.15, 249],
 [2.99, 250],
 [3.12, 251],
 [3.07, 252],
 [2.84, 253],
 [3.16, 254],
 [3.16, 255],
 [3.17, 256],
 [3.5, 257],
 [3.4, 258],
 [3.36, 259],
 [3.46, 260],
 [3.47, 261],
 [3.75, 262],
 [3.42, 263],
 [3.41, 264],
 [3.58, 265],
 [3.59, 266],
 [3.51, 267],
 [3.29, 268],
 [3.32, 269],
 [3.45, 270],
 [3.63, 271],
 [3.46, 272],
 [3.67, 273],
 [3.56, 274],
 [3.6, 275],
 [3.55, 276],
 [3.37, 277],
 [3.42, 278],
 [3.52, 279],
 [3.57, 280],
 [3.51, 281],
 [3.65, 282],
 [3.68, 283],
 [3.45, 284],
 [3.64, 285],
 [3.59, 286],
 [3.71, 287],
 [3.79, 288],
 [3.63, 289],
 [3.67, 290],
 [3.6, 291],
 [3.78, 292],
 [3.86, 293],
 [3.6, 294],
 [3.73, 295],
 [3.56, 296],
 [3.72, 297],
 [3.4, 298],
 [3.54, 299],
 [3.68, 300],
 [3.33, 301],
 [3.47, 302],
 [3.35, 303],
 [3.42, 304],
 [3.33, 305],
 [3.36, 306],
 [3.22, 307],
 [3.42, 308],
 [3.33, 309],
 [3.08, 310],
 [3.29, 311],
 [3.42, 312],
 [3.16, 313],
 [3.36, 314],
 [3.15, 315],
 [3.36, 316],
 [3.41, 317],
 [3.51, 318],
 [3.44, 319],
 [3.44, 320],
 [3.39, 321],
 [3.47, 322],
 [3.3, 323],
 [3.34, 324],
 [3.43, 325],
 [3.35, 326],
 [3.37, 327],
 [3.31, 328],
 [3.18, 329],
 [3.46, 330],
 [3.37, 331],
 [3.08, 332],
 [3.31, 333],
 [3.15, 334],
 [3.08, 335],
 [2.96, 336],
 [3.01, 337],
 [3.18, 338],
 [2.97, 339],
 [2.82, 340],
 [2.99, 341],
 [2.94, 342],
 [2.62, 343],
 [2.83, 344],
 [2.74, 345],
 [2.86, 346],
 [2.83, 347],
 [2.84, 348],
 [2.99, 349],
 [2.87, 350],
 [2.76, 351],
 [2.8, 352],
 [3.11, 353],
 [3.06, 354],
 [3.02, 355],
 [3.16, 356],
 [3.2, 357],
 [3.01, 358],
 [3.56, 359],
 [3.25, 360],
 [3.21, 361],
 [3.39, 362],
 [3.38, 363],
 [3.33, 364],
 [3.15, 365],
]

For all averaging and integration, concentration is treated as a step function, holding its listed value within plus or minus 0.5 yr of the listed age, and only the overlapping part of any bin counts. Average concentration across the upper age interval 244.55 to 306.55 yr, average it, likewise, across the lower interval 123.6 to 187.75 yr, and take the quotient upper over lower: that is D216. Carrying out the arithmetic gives 1.26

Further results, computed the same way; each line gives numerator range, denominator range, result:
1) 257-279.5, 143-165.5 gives 1.27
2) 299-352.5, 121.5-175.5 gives 1.17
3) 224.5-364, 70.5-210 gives 1.19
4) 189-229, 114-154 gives 1.20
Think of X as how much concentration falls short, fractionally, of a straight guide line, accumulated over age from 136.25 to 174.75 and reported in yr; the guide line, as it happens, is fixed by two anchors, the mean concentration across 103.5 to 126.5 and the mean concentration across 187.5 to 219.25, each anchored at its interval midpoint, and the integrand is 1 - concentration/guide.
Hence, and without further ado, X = 1.6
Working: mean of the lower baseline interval 2.65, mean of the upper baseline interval 3.12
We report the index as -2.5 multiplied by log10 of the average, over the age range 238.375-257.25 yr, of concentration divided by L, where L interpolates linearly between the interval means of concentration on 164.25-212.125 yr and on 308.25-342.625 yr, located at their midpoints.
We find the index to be -0.04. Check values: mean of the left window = 2.96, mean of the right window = 3.25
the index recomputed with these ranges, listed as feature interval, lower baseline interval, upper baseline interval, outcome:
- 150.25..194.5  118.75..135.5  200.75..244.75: 0.04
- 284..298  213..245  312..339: -0.11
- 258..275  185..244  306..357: -0.10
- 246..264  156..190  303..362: -0.08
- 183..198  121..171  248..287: 0.01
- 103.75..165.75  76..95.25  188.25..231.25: 0.10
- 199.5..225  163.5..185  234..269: -0.06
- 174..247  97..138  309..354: -0.10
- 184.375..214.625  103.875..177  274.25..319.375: -0.02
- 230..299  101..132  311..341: -0.11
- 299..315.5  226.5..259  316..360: -0.06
